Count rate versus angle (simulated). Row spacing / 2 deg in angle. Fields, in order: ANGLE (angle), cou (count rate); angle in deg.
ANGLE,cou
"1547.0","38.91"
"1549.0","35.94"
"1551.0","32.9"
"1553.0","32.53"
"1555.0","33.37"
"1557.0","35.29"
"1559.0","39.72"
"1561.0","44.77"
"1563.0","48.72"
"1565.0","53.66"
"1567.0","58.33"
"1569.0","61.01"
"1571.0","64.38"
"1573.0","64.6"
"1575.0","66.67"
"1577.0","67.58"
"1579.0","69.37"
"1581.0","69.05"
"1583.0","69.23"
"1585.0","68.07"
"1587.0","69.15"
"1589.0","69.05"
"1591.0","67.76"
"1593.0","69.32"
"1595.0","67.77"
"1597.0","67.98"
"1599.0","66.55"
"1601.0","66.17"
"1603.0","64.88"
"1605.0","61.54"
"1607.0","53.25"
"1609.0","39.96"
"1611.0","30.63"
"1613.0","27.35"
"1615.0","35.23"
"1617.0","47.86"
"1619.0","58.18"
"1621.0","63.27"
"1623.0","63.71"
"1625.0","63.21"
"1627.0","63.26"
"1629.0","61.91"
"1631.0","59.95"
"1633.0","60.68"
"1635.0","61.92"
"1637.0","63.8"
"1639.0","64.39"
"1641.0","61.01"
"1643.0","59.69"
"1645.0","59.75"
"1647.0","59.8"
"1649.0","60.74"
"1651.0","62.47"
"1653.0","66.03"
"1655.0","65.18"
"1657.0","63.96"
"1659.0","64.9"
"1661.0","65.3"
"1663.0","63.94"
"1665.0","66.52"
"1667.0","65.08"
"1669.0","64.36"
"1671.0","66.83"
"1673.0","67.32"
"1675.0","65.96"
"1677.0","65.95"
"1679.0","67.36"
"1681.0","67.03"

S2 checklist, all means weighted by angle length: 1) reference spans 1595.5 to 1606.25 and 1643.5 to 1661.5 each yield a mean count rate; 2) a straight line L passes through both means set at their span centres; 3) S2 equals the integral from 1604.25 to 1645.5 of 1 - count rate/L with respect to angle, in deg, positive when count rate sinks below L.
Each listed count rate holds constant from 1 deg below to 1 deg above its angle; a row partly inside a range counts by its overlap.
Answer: 5.8 deg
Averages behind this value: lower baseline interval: 65.2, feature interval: 55.2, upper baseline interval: 63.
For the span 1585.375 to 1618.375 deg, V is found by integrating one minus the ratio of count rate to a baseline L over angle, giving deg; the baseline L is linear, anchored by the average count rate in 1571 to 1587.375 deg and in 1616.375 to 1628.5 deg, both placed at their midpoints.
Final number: 3.8 deg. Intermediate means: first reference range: 67.7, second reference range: 60.4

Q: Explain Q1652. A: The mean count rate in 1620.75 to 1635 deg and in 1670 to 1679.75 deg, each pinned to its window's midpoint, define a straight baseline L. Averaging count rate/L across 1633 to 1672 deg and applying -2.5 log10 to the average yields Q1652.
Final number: 0.02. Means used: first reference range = 62.2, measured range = 63.4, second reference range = 66.7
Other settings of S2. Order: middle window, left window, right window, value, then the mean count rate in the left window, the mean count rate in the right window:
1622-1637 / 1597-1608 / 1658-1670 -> 0.4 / 63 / 65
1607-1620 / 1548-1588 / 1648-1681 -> 4.1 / 54.2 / 65.2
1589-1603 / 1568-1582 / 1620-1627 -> -0.6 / 66.1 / 63.4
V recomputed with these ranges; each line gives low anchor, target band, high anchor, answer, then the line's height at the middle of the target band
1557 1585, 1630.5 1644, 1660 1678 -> 0.4 deg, 63.6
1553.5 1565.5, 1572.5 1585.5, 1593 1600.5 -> -3.0 deg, 55.3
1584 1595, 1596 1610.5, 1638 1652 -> 1.7 deg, 66.7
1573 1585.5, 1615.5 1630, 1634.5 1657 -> 1.1 deg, 64.3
